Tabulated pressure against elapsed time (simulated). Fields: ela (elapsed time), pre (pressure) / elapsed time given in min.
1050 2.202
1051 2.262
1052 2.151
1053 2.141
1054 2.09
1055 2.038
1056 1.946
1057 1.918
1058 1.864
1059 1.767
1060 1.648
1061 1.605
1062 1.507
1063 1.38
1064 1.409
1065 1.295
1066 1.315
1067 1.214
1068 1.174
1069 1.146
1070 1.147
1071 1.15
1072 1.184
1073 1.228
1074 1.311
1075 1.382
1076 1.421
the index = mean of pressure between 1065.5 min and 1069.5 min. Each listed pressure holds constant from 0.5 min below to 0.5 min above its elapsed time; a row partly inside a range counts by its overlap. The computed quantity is 1.21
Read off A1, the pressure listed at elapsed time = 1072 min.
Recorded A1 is 1.184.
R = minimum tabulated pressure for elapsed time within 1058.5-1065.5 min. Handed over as 1.295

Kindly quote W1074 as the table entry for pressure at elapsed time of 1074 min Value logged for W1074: 1.311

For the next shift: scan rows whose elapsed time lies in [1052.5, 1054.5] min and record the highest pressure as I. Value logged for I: 2.141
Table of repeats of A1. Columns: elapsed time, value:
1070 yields 1.147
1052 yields 2.151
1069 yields 1.146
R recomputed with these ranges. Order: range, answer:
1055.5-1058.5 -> 1.864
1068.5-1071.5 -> 1.146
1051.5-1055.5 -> 2.038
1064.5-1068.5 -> 1.174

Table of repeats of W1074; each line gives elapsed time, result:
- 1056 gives 1.946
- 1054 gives 2.09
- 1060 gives 1.648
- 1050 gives 2.202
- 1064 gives 1.409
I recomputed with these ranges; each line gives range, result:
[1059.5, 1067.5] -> 1.648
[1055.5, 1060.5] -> 1.946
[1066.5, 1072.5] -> 1.214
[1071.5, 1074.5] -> 1.311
